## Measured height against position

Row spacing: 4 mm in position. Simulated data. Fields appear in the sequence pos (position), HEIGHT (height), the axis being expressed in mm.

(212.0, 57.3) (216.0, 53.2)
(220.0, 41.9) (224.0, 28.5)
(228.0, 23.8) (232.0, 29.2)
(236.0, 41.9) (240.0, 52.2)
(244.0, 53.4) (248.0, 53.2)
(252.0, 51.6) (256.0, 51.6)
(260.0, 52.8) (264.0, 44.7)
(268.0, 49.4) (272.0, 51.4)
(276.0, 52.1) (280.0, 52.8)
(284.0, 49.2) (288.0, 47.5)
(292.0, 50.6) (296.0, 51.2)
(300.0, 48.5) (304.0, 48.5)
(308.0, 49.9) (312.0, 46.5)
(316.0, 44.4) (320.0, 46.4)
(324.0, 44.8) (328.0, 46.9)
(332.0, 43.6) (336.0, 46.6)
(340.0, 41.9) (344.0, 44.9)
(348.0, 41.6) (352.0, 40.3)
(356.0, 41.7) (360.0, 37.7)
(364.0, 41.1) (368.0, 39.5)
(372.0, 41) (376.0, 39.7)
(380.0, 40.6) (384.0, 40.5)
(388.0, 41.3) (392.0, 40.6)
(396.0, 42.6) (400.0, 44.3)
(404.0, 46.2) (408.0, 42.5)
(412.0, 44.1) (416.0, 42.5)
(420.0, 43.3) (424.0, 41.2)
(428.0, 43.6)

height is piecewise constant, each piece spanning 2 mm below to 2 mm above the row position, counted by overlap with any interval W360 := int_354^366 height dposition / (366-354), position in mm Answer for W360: 40.2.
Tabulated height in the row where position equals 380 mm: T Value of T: 40.6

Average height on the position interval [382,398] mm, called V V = 41.2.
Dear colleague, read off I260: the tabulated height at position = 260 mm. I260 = 52.8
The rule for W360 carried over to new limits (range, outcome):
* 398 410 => 44.3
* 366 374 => 40.2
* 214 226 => 41.2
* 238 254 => 52.6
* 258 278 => 50.1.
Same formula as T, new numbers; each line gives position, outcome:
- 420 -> 43.3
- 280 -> 52.8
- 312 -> 46.5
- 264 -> 44.7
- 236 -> 41.9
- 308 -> 49.9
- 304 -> 48.5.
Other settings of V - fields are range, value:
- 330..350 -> 43.7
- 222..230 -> 26.1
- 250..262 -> 52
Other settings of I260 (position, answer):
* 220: 41.9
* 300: 48.5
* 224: 28.5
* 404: 46.2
